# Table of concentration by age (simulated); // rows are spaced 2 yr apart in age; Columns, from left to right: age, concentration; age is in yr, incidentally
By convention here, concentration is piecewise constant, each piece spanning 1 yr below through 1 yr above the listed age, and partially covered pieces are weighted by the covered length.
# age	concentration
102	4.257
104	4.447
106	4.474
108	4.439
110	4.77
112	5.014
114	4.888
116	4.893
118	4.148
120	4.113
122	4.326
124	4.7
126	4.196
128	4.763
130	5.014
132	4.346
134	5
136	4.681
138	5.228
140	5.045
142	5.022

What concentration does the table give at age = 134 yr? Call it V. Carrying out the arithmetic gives 5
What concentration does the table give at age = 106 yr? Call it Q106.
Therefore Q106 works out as 4.474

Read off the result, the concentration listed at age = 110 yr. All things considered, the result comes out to 4.77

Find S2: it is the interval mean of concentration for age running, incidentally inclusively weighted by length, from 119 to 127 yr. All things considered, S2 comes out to 4.33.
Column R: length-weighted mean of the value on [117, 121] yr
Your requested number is 4.13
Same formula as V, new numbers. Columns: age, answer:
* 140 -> 5.045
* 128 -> 4.763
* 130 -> 5.014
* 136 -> 4.681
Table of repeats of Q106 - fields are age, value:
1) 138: 5.228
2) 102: 4.257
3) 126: 4.196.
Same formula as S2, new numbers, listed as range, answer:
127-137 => 4.76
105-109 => 4.46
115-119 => 4.52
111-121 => 4.61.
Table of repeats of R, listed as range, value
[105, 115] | 4.72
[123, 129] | 4.55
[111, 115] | 4.95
